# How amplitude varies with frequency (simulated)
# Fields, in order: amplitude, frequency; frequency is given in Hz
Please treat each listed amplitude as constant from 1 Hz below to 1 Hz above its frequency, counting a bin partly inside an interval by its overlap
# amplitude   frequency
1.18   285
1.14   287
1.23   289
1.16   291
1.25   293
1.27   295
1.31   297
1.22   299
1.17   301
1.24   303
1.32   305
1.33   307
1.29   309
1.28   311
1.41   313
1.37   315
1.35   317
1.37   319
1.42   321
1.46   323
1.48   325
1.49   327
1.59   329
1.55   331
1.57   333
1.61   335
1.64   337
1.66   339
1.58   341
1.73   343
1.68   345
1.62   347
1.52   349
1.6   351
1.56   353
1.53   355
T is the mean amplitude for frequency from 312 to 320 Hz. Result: 1.38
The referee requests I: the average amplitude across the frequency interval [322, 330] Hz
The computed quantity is 1.5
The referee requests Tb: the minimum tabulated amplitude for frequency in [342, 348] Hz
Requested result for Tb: 1.62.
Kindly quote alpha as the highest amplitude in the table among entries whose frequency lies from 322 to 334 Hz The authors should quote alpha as 1.59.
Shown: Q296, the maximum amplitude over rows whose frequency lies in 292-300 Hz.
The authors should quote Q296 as 1.31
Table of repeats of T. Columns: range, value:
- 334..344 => 1.64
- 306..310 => 1.31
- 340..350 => 1.63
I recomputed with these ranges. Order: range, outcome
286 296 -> 1.21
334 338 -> 1.62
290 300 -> 1.24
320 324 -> 1.44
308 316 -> 1.34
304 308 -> 1.33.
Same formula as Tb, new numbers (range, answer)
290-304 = 1.16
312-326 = 1.35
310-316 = 1.28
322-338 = 1.46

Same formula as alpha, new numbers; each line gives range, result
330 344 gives 1.73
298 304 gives 1.24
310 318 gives 1.41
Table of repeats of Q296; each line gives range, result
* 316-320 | 1.37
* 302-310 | 1.33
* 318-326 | 1.48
